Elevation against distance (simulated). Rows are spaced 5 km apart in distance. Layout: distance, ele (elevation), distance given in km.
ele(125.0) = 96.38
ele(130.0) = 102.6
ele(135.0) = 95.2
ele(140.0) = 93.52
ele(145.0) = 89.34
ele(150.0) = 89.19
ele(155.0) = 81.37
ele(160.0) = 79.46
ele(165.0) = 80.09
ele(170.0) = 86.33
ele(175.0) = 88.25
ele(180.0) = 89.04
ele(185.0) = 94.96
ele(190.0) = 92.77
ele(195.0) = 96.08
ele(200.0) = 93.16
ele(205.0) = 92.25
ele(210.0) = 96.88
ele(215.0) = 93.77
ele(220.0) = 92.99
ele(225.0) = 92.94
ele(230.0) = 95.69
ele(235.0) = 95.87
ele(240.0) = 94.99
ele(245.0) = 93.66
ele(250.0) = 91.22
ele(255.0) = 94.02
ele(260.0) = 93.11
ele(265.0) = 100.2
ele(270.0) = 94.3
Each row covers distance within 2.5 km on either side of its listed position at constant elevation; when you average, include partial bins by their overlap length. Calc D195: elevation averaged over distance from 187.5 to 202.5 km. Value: 94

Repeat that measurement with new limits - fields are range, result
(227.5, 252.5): 94.3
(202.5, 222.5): 94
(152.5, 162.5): 80.4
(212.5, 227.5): 93.2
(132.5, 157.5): 89.7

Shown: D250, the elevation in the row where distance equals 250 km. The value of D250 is 91.22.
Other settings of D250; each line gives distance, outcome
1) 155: 81.37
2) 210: 96.88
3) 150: 89.19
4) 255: 94.02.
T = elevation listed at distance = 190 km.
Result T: 92.77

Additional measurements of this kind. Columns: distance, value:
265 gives 100.2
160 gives 79.46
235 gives 95.87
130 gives 102.6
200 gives 93.16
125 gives 96.38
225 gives 92.94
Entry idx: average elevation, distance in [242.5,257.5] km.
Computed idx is 93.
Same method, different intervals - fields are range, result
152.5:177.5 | 83.1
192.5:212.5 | 94.6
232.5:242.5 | 95.4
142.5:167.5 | 83.9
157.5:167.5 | 79.8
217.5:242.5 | 94.5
